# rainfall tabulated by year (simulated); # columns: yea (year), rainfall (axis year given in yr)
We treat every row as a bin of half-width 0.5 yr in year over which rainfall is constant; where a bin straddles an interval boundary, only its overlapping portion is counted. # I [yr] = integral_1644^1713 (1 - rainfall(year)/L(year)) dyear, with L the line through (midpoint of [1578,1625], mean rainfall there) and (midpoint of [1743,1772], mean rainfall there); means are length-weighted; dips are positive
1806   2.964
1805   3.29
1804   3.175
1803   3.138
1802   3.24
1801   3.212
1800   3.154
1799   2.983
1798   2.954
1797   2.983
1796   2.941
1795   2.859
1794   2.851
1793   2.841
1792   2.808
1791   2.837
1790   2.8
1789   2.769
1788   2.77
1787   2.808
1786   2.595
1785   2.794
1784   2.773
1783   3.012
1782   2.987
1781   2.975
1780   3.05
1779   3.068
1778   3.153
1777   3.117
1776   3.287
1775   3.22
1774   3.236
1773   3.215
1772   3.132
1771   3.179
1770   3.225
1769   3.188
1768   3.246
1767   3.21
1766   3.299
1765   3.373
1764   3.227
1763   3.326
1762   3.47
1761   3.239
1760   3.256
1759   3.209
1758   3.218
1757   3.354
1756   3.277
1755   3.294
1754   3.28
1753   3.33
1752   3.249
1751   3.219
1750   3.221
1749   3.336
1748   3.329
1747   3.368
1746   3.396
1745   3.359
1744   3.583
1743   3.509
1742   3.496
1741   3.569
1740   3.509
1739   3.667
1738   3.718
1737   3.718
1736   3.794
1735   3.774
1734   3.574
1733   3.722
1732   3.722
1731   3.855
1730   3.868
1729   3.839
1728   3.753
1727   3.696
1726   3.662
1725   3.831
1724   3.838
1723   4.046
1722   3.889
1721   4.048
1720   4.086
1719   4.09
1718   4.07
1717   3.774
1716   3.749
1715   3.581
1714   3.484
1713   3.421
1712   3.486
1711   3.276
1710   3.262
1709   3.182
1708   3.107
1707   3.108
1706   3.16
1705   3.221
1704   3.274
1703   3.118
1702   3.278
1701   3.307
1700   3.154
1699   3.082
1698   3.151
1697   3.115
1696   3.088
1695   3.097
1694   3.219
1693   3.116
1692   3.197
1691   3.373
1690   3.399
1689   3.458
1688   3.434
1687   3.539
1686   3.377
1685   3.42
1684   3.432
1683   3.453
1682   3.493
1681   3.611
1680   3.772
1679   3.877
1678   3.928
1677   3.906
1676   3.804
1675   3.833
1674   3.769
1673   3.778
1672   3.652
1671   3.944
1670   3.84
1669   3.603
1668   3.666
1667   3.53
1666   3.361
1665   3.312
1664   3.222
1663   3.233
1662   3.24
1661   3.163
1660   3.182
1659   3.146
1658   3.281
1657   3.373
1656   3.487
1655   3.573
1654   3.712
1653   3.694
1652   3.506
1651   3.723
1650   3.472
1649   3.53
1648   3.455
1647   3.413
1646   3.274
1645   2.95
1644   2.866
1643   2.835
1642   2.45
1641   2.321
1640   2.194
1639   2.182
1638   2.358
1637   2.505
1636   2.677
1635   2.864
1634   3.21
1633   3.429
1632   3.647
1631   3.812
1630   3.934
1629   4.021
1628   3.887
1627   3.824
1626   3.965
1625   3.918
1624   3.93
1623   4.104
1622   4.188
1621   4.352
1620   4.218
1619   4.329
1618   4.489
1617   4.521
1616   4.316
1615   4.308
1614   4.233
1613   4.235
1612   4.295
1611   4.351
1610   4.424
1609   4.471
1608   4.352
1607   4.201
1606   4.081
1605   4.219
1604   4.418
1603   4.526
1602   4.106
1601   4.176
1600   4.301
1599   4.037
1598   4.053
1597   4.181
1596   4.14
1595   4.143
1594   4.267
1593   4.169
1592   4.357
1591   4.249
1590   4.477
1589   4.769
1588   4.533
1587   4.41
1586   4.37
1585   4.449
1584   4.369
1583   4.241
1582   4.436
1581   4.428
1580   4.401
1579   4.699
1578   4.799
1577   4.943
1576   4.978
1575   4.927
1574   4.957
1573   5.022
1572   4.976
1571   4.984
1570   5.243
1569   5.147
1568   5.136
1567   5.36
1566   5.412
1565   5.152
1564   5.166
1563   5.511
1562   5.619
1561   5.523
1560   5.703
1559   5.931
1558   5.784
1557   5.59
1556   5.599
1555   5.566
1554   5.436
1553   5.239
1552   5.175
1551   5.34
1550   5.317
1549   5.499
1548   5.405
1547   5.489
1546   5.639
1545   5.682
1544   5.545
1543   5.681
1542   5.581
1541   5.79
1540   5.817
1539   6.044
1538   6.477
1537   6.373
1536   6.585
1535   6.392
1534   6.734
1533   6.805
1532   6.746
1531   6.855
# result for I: 7.2 yr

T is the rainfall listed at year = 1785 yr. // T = 2.794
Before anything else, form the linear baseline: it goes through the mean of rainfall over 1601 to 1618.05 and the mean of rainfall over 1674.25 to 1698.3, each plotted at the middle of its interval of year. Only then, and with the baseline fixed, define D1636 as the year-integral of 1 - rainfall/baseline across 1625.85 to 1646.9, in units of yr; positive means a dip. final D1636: 4.9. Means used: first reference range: 4.32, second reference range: 3.47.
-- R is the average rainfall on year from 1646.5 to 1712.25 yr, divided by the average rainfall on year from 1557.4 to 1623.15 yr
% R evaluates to 0.74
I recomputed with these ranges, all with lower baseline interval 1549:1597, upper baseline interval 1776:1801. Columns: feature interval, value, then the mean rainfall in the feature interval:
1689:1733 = 1.8 yr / 3.49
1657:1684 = 3.2 yr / 3.56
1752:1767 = -0.4 yr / 3.29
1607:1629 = 1.5 yr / 4.22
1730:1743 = -1.0 yr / 3.68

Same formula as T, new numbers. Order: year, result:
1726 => 3.662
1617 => 4.521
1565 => 5.152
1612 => 4.295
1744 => 3.583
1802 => 3.24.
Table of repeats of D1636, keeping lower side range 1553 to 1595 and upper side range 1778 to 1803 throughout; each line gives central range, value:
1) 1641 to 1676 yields 6.30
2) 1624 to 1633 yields 1.19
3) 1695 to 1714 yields 2.62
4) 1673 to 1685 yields 0.79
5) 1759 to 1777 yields -0.64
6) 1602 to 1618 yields 0.98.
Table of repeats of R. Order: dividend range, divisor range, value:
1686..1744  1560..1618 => 0.77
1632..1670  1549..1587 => 0.62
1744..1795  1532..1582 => 0.57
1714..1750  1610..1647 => 1.03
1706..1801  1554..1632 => 0.73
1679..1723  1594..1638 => 0.85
